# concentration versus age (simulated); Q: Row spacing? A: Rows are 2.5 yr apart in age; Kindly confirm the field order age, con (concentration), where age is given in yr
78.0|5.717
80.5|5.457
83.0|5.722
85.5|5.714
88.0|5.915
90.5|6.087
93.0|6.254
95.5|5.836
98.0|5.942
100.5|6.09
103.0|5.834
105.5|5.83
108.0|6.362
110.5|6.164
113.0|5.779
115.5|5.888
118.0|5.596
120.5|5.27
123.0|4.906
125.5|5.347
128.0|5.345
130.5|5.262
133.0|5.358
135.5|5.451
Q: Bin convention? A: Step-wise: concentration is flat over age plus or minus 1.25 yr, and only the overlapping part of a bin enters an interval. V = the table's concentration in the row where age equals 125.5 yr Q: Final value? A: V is 5.347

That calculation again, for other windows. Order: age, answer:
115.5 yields 5.888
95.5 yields 5.836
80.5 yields 5.457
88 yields 5.915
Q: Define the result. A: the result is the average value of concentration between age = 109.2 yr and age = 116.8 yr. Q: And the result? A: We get 5.94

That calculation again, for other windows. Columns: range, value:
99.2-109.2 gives 6.03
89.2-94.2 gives 6.17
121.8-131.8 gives 5.22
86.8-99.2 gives 6.01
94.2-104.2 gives 5.93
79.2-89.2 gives 5.7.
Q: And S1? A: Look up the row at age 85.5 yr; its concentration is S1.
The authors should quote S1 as 5.714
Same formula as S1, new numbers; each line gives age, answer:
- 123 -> 4.906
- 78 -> 5.717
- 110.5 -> 6.164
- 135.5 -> 5.451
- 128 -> 5.345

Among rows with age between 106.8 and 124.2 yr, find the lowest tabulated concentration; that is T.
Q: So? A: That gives 4.906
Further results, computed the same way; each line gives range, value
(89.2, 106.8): 5.83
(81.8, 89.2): 5.714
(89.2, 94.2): 6.087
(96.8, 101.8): 5.942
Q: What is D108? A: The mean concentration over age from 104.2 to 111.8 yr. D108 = 6.11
